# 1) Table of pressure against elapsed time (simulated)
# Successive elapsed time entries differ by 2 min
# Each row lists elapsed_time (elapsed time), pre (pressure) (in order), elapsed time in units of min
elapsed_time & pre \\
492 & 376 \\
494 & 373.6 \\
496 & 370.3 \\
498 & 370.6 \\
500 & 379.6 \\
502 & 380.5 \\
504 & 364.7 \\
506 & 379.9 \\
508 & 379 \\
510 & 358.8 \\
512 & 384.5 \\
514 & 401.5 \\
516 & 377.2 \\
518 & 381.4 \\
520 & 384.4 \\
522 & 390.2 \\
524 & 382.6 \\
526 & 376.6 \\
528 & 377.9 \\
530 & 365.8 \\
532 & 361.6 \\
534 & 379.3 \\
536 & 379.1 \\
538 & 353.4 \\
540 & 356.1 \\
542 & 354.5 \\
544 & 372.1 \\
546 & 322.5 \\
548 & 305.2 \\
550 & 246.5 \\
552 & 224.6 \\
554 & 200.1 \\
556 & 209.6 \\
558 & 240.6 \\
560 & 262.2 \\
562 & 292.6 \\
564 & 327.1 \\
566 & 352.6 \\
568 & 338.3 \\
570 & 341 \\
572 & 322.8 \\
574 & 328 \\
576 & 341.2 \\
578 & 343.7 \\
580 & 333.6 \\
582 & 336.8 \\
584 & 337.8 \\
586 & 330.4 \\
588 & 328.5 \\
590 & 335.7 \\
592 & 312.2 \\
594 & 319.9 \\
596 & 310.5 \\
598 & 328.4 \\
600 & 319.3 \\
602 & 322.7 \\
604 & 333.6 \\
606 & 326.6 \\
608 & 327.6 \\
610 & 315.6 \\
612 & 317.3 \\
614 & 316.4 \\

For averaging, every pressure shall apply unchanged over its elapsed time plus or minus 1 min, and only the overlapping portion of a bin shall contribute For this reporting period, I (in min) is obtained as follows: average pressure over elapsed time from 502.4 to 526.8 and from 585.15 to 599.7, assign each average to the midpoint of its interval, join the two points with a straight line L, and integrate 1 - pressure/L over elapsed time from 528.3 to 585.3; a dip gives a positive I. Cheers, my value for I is 4.82 min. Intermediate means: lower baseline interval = 380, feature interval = 320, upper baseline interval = 323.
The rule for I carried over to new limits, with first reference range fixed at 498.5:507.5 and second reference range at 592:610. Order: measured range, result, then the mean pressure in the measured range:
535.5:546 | -0.1 min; 358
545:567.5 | 4.8 min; 273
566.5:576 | 0.1 min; 334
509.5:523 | -0.5 min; 383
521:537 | -0.7 min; 377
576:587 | -0.1 min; 337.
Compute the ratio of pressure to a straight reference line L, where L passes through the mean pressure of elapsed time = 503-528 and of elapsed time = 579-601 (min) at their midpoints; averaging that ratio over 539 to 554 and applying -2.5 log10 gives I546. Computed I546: 0.18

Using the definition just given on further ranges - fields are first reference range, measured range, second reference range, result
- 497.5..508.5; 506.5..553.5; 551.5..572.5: -0.07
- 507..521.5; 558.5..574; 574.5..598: 0.09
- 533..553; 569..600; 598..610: -0.01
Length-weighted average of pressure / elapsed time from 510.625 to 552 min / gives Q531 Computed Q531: 359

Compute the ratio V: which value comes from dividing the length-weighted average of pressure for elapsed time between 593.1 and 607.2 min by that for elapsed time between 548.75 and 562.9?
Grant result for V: 1.34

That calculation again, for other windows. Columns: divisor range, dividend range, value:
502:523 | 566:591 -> 0.88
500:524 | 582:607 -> 0.86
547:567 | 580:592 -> 1.25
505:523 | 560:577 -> 0.85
